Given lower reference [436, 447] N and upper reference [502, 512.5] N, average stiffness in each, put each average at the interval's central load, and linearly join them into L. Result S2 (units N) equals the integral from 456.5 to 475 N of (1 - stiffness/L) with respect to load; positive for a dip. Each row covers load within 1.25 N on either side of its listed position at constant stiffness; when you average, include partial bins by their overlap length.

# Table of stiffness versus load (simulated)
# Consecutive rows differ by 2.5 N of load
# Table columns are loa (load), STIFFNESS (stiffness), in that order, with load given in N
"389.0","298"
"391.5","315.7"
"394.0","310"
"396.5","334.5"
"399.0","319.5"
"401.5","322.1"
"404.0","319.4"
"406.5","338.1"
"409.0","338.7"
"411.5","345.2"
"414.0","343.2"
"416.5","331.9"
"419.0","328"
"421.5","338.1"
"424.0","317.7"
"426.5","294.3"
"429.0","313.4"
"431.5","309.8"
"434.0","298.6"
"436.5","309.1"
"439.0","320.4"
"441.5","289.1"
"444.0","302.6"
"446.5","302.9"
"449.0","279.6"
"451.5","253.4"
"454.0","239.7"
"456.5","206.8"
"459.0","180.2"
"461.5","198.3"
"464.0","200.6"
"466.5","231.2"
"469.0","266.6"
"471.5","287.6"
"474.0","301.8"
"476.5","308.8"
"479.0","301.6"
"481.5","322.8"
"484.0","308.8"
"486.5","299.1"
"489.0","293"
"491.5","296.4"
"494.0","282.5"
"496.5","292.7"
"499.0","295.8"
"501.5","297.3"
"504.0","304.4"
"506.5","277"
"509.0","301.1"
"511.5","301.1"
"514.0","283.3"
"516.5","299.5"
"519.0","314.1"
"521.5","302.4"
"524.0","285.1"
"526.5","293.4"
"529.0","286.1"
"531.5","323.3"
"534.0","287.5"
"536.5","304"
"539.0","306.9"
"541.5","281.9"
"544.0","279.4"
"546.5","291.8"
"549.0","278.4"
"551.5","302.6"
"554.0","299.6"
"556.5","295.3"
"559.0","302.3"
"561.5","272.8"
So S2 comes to 4.1 N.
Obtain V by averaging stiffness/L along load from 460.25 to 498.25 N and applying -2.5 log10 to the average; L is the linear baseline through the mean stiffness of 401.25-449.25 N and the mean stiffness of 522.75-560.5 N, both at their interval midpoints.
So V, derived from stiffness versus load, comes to 0.10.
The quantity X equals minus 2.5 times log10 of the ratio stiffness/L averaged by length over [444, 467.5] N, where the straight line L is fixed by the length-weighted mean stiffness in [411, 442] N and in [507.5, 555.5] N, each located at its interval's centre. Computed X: 0.30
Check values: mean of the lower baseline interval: 318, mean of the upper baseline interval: 296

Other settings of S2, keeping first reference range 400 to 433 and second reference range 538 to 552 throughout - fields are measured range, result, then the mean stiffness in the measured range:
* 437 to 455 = 1.8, 286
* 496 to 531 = 0.3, 296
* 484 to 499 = 0.5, 294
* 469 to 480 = 0.5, 296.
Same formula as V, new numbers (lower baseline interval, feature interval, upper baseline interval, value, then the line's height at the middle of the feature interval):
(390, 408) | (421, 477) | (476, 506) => 0.13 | 310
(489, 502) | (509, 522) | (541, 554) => -0.03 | 291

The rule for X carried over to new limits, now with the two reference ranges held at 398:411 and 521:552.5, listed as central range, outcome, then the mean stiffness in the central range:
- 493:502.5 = 0.04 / 292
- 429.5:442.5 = 0.05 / 306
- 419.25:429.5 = 0.02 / 317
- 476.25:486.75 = 0.00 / 309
